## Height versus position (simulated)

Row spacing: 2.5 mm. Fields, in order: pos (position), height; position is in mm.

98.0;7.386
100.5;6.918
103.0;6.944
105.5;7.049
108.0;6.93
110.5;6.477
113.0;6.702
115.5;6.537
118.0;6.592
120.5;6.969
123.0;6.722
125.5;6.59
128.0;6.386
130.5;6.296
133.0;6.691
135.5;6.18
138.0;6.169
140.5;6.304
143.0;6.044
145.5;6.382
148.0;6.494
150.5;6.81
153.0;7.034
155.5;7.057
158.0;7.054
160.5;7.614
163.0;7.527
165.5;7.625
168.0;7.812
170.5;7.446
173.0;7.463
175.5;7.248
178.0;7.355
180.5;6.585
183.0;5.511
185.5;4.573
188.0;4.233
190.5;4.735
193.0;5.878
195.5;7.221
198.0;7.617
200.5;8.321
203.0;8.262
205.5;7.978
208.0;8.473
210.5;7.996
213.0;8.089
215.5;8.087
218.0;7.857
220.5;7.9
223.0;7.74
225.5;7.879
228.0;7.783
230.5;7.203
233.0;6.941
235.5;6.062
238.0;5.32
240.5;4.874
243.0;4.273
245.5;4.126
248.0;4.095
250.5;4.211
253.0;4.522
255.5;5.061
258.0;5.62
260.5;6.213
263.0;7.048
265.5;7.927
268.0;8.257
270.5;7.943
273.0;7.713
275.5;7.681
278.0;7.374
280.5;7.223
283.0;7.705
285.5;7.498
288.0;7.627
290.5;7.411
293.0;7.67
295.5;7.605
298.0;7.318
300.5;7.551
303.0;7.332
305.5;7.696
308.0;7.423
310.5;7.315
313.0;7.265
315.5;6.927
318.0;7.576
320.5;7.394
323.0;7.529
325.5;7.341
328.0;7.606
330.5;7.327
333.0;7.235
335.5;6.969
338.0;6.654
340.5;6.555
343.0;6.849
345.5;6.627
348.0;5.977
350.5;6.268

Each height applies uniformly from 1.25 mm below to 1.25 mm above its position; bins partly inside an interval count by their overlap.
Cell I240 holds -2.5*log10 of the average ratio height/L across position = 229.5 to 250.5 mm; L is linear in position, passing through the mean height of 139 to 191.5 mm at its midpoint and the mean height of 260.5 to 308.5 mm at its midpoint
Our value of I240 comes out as 0.34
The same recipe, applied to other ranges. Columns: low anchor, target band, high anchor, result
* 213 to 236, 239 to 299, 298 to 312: 0.15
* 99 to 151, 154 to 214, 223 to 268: -0.13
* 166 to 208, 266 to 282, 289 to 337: -0.07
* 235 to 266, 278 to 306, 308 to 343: -0.19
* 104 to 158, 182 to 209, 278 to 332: 0.05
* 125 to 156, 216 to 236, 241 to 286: -0.18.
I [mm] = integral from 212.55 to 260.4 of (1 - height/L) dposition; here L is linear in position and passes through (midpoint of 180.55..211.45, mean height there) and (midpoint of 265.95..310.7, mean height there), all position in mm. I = 6.14 mm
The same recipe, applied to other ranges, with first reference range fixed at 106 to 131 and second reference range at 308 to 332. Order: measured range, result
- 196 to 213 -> -2.7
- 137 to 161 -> 0.3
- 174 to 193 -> 3.0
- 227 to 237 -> 0.2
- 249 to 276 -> 2.5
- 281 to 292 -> -0.4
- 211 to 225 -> -1.9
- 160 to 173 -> -1.5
